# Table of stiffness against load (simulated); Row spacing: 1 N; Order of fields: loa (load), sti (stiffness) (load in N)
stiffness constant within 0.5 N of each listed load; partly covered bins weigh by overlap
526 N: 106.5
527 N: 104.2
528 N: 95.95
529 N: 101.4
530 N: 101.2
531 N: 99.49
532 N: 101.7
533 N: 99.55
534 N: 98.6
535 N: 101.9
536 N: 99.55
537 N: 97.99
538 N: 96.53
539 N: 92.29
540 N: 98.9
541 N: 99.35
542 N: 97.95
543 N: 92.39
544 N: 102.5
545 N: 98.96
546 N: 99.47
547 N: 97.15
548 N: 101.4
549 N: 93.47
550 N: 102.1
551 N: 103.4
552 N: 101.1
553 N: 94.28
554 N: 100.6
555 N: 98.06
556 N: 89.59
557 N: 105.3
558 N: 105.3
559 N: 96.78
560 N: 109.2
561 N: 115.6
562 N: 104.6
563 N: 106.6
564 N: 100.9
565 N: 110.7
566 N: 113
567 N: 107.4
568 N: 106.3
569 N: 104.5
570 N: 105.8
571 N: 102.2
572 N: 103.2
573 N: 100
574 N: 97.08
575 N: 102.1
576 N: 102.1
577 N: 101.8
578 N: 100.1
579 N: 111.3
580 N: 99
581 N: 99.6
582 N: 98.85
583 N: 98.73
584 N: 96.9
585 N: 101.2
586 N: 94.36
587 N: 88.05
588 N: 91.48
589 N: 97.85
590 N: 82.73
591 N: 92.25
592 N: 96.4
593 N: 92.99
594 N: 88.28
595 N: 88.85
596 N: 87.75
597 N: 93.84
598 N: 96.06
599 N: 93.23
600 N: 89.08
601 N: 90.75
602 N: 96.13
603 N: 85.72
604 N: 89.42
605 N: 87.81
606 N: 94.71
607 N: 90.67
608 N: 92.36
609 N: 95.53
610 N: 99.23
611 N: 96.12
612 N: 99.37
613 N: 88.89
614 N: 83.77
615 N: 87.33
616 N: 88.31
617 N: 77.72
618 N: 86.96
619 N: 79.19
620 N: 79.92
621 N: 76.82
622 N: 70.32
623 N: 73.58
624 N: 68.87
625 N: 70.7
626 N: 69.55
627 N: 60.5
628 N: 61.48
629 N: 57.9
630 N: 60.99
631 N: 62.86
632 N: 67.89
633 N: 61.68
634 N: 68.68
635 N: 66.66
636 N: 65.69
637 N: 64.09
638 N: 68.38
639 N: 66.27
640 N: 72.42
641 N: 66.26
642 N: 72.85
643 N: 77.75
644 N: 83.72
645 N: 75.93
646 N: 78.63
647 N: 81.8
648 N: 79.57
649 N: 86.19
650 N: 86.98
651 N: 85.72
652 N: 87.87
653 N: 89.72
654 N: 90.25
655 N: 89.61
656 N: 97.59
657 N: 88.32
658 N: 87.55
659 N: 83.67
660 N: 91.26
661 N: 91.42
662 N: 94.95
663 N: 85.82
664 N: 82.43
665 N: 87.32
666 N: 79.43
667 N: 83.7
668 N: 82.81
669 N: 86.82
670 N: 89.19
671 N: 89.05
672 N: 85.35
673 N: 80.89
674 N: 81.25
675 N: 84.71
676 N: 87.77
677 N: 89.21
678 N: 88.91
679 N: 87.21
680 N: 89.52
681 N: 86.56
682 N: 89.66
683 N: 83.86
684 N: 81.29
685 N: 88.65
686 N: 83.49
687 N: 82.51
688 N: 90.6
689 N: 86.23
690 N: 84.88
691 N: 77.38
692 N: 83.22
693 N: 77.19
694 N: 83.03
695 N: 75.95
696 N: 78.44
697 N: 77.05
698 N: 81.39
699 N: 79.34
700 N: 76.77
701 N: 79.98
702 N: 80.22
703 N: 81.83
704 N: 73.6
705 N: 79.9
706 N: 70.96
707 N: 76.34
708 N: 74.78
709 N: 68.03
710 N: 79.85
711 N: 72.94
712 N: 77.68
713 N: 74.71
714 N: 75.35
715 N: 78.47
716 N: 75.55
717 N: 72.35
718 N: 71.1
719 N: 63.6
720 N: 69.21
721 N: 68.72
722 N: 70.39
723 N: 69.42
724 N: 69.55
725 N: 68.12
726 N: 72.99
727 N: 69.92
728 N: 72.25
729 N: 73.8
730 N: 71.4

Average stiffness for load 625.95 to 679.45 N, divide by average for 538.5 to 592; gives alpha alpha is 0.79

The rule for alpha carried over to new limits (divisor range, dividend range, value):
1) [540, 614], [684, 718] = 0.80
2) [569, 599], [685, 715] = 0.81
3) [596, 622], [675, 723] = 0.89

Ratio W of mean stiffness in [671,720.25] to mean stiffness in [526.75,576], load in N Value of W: 0.8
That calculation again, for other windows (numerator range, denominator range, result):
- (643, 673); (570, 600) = 0.89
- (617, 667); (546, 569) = 0.75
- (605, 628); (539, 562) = 0.83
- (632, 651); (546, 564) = 0.73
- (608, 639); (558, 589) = 0.74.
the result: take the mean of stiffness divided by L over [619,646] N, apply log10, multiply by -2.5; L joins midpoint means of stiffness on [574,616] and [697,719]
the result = 0.26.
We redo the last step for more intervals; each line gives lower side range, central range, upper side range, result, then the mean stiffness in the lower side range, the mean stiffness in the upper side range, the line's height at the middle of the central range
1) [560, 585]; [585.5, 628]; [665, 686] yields 0.13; 104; 85.8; 97.8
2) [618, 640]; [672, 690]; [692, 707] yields -0.14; 68.3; 78.4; 75.7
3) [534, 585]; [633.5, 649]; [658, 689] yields 0.23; 101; 86.3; 90.6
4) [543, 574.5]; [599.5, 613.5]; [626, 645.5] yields -0.15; 102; 67.5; 80.7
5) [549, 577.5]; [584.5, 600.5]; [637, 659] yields 0.04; 103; 81.2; 95.5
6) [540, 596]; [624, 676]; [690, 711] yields 0.09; 99.7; 77.8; 86.2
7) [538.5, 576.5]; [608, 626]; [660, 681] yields 0.13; 102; 86.5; 93.7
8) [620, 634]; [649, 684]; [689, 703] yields -0.17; 67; 79.9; 74.4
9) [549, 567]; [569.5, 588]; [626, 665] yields -0.03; 103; 77.4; 97.1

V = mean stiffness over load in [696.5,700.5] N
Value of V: 78.6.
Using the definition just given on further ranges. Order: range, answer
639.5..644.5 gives 74.6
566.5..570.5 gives 106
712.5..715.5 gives 76.2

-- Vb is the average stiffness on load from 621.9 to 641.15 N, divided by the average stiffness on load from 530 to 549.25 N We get 0.7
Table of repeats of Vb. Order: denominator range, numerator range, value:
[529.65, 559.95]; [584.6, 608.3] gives 0.93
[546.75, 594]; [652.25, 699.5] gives 0.85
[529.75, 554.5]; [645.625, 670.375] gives 0.88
